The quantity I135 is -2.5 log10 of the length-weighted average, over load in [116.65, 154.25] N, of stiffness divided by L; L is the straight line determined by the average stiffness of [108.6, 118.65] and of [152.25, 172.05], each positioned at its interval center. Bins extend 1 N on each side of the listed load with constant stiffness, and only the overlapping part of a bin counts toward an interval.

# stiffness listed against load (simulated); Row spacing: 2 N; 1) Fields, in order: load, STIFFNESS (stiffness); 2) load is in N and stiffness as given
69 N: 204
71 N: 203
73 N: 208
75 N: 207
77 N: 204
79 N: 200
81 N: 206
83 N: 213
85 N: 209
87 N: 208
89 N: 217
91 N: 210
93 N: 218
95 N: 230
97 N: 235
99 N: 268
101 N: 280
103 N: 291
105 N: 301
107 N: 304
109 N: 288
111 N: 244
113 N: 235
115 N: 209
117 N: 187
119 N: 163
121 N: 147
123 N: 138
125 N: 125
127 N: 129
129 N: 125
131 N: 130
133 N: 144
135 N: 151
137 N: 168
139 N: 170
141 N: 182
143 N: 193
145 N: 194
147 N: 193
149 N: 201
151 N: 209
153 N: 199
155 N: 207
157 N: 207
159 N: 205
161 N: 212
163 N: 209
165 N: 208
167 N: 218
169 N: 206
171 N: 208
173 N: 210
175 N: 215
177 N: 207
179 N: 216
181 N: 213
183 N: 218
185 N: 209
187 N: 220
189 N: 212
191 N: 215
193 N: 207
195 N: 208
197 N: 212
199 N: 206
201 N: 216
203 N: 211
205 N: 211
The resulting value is 0.29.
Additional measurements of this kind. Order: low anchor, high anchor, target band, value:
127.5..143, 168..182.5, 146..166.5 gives -0.12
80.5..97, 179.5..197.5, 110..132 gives 0.28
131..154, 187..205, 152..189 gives -0.08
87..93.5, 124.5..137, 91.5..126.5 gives -0.25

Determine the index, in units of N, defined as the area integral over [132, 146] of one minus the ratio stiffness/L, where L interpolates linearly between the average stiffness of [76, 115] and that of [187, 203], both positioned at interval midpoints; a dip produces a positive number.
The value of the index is 3.4 N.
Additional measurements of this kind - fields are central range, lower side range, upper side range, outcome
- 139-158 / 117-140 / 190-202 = -3.60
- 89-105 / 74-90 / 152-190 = -3.10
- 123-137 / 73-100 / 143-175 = 4.89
